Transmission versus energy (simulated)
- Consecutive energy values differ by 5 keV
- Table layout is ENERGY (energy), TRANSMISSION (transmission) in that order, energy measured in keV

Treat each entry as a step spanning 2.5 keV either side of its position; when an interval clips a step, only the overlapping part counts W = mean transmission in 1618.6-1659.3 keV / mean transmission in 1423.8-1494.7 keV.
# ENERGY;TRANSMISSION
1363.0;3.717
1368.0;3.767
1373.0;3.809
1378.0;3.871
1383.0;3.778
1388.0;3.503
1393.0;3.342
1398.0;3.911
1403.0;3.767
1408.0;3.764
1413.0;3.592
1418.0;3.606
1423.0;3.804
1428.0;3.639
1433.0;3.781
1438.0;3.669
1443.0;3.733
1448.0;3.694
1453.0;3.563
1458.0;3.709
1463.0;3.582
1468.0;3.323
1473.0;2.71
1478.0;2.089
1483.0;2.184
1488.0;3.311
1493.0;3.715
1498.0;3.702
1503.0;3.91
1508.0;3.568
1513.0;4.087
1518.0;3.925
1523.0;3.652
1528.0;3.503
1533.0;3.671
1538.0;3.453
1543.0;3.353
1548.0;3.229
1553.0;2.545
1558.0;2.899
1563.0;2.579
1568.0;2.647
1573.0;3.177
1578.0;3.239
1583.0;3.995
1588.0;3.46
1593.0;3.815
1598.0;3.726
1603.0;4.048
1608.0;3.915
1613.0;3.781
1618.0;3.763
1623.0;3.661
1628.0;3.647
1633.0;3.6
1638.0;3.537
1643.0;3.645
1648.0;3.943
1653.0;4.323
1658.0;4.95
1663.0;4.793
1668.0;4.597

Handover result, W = 1.2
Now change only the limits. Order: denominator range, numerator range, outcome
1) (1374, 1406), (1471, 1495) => 0.75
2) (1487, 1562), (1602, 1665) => 1.14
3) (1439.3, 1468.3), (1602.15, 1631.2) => 1.04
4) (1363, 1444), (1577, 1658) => 1.03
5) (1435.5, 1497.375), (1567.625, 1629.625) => 1.11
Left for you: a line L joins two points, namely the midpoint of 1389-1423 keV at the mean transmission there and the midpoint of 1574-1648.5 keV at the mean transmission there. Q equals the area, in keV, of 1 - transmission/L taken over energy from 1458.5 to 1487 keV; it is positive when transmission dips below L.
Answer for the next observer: 6.25 keV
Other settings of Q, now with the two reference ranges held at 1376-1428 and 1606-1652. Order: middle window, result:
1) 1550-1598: 7.0 keV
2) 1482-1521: 1.1 keV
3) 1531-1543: 0.7 keV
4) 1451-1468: 0.6 keV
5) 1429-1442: -0.1 keV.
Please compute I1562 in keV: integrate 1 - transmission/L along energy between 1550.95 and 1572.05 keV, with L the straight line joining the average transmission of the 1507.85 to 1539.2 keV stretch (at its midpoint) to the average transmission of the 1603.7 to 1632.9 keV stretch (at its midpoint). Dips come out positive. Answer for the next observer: 5.8 keV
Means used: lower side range 3.71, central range 2.71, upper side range 3.76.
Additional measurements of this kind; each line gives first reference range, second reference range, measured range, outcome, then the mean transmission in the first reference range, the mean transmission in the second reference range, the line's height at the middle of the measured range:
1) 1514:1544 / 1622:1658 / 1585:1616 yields -0.2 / 3.63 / 3.85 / 3.77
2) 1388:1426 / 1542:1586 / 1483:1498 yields 0.1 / 3.67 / 3.07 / 3.35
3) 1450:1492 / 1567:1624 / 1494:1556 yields -4.4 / 3.09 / 3.63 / 3.32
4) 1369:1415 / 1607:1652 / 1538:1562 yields 4.5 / 3.71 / 3.73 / 3.73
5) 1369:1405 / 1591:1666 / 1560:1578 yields 4.7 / 3.71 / 3.95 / 3.89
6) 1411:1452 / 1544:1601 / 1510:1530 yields -2.3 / 3.69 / 3.22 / 3.39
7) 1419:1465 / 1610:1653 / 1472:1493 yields 5.7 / 3.68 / 3.74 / 3.7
